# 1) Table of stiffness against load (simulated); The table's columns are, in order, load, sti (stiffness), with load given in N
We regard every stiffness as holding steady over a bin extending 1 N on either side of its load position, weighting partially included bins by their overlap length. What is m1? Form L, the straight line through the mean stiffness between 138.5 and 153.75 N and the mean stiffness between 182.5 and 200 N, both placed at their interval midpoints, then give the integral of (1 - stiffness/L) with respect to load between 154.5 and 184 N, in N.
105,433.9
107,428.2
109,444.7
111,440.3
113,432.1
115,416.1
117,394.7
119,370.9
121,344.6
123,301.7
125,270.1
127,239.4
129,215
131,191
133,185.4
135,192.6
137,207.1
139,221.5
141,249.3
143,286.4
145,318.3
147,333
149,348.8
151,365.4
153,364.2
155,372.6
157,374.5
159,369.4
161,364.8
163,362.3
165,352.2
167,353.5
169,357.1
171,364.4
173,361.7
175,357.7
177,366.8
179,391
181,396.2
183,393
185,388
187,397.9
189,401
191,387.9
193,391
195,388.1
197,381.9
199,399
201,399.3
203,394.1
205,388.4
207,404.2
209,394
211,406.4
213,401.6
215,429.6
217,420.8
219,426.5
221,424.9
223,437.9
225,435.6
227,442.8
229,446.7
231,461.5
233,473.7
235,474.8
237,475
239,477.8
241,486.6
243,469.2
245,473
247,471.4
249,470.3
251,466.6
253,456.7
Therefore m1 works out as -1.3 N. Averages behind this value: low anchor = 313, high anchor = 392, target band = 369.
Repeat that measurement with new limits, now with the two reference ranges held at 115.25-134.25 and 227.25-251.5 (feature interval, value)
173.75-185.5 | -0.3 N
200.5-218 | 0.7 N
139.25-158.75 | -0.5 N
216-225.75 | 0.2 N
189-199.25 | 0.2 N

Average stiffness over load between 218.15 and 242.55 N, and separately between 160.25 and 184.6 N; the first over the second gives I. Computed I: 1.24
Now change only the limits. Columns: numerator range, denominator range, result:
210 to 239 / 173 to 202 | 1.14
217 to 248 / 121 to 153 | 1.71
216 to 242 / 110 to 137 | 1.49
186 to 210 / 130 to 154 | 1.45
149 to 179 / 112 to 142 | 1.29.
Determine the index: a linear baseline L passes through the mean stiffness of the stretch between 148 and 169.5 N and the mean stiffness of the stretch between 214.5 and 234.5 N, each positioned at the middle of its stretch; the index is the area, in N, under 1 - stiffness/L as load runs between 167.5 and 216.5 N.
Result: 1.6 N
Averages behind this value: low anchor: 362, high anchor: 441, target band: 389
